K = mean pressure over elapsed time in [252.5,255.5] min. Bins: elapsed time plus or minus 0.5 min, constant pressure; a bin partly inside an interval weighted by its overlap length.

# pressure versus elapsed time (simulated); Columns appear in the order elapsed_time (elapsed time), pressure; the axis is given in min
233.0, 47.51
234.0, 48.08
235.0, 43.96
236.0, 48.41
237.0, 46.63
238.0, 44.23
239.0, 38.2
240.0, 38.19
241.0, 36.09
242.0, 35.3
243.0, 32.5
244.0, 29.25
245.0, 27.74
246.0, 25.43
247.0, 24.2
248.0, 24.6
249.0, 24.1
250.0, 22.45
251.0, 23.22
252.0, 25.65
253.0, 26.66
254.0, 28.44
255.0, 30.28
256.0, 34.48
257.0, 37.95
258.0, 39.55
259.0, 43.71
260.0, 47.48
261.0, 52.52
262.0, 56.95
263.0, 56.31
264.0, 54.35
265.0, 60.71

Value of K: 28.5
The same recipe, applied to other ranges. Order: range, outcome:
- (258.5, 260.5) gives 45.6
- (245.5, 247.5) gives 24.8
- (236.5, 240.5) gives 41.8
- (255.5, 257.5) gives 36.2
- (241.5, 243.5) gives 33.9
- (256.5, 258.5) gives 38.8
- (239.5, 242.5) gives 36.5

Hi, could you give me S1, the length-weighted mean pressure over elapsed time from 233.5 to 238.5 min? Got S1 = 46.3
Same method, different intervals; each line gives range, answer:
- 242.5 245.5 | 29.8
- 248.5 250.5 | 23.3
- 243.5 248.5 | 26.2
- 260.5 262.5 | 54.7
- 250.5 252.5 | 24.4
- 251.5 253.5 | 26.2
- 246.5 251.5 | 23.7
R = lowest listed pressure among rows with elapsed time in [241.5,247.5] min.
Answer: 24.2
